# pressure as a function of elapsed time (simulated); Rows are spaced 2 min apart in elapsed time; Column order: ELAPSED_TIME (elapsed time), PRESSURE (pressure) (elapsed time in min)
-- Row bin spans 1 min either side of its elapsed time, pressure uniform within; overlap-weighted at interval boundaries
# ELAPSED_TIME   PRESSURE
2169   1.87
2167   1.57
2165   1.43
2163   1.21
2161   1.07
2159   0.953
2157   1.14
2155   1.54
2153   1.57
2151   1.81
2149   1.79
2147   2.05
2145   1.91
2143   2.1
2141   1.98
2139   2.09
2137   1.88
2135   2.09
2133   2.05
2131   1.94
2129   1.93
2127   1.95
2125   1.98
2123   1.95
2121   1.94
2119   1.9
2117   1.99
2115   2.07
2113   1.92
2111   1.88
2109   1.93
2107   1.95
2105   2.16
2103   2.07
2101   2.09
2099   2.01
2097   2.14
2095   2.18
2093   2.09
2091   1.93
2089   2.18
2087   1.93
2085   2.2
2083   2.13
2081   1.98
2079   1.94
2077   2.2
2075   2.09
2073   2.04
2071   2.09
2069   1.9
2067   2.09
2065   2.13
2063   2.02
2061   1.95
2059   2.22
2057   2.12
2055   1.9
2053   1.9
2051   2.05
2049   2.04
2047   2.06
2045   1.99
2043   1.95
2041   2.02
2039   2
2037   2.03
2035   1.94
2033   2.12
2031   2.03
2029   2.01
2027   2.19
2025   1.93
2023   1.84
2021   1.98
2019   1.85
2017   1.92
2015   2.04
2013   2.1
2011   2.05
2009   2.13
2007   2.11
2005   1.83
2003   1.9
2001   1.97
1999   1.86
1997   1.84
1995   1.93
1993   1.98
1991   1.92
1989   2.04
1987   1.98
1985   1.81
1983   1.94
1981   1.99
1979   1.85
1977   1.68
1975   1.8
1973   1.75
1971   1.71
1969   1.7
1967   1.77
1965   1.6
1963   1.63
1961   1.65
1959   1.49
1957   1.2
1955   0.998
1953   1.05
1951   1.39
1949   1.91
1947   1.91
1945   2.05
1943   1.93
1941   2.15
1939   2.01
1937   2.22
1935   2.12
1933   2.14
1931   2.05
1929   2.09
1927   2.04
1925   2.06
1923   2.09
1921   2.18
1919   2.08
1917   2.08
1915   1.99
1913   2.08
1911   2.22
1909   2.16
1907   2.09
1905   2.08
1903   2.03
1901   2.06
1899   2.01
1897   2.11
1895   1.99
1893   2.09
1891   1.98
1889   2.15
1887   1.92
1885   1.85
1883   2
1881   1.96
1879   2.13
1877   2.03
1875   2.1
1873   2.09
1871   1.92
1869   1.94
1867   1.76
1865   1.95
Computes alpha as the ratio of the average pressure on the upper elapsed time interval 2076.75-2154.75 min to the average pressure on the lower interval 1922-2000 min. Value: 1.09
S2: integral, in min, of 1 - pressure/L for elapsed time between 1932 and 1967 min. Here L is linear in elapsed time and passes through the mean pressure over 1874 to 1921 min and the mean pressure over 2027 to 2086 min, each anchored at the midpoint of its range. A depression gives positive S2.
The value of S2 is 5.4 min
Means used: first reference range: 2.05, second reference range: 2.04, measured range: 1.73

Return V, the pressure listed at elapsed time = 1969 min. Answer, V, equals 1.7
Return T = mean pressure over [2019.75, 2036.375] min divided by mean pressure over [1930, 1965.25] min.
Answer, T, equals 1.1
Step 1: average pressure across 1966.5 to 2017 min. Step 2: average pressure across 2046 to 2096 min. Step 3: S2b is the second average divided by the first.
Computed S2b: 1.08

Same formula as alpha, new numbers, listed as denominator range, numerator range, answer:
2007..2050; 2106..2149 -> 0.98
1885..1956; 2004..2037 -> 1.01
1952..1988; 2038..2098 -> 1.25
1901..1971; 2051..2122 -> 1.08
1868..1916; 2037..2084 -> 1.00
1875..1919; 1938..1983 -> 0.83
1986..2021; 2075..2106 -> 1.06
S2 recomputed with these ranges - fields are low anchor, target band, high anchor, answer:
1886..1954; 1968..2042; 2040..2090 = 3.4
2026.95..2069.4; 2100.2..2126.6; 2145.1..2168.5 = -4.3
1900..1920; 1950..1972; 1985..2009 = 5.8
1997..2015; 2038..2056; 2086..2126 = 0.1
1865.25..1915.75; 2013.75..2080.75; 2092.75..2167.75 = -3.7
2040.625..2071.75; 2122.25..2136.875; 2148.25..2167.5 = -3.8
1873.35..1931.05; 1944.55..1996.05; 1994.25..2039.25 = 7.6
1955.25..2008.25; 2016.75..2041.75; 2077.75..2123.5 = -1.4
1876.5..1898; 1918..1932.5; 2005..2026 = -0.6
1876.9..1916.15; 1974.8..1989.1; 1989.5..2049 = 0.9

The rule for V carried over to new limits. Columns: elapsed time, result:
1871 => 1.92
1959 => 1.49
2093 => 2.09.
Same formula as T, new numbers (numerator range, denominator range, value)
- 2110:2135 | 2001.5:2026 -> 1.00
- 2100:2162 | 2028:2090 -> 0.91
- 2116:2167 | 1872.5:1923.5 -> 0.86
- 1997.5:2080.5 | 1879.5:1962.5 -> 1.04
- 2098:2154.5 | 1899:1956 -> 0.99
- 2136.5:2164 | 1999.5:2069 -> 0.82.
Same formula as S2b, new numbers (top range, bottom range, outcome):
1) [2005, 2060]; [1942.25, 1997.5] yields 1.17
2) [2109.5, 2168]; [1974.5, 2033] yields 0.91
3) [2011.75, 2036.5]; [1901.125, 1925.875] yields 0.95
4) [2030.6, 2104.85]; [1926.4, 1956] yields 1.10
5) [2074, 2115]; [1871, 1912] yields 1.00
